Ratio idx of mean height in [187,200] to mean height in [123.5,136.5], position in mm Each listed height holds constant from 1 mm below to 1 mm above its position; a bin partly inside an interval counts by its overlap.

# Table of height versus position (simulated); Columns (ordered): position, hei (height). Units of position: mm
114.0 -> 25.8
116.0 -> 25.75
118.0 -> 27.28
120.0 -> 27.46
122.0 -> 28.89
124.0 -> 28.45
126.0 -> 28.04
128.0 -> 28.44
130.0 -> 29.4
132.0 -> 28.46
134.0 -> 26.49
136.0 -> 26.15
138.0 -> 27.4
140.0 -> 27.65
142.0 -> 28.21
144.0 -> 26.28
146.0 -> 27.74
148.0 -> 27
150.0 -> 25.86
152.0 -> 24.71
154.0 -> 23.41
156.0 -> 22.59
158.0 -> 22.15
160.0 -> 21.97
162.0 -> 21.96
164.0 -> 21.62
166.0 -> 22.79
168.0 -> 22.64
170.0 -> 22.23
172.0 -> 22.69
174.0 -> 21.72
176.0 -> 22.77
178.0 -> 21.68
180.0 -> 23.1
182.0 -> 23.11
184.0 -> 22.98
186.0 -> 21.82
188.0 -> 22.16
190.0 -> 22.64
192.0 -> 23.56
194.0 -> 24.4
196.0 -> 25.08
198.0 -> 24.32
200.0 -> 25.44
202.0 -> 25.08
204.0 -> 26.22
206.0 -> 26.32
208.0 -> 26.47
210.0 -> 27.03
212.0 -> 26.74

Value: 0.9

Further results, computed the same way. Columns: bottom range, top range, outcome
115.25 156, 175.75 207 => 0.88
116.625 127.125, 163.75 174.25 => 0.80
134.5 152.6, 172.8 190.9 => 0.84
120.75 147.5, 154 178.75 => 0.80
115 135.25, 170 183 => 0.81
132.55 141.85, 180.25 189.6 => 0.83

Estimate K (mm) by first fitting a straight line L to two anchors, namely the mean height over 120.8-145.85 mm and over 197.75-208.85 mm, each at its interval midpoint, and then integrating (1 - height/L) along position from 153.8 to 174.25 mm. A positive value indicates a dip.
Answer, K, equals 3.5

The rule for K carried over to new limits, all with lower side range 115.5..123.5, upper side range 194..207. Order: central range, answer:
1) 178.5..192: 1.6 mm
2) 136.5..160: 1.0 mm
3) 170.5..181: 1.5 mm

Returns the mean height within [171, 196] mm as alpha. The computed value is 22.8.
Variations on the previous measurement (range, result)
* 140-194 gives 23.5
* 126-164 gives 25.8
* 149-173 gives 22.9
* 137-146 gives 27.4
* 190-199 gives 24.2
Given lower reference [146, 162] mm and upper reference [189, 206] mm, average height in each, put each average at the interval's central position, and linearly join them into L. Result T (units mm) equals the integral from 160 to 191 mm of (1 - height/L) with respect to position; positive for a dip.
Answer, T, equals 2.54 mm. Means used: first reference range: 24.1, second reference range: 24.7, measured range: 22.4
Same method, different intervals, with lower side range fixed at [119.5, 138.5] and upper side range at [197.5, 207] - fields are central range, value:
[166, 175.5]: 1.5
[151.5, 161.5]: 1.6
